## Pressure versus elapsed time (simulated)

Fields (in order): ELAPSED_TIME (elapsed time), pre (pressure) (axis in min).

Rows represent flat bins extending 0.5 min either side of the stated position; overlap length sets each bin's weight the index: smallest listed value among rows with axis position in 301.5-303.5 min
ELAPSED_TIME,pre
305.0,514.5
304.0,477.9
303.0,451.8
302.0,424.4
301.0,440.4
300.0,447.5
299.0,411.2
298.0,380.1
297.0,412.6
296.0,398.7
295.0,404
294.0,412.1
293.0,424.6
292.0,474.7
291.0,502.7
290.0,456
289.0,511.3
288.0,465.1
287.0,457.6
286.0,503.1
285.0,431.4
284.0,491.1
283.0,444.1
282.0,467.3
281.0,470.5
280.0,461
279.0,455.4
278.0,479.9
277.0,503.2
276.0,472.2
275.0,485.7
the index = 424.4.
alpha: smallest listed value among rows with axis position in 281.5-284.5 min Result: 444.1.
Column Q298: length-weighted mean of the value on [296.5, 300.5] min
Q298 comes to 413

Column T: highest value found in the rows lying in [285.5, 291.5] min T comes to 511.3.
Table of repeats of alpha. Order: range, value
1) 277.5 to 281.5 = 455.4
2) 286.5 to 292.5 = 456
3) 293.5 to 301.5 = 380.1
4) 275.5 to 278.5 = 472.2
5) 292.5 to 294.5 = 412.1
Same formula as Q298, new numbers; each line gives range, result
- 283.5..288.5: 470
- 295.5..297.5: 406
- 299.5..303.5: 441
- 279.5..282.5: 466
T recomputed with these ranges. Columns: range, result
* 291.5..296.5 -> 474.7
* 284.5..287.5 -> 503.1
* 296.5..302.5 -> 447.5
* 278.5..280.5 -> 461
